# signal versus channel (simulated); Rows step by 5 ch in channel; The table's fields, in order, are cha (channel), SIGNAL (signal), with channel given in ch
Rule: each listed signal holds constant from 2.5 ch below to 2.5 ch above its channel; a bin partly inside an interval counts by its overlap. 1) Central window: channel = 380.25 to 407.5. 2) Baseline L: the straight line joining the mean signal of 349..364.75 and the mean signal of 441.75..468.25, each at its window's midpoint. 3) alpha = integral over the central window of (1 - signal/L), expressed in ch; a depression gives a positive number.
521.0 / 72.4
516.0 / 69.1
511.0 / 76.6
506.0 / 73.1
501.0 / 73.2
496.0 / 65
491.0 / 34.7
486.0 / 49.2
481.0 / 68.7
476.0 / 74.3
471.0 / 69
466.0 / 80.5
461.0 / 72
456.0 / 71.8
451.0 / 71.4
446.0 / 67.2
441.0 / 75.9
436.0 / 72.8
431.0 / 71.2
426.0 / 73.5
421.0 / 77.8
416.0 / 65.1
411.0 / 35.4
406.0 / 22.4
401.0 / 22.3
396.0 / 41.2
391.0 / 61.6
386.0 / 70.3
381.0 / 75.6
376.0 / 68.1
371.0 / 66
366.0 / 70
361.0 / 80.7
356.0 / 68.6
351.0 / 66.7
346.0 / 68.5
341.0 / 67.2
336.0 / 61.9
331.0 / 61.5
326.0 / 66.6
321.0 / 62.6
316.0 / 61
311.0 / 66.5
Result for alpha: 9.1 ch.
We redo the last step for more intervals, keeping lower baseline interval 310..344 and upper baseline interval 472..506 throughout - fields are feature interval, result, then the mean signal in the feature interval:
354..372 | -2.38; 71.8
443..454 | -1.26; 69.7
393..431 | 7.83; 49.9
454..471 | -3.16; 74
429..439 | -1.52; 72.2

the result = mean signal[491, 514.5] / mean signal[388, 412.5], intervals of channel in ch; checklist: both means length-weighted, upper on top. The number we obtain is 1.82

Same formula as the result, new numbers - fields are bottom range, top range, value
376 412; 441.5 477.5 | 1.48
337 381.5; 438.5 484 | 1.03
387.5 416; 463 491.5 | 1.61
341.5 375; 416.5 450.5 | 1.04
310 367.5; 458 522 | 1.01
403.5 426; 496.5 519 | 1.37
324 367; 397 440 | 0.81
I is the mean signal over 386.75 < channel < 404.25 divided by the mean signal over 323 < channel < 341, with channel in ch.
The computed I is 0.7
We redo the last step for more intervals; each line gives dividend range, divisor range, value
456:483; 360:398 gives 1.10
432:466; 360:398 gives 1.09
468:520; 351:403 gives 1.04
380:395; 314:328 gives 1.04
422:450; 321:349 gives 1.11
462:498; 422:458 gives 0.88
